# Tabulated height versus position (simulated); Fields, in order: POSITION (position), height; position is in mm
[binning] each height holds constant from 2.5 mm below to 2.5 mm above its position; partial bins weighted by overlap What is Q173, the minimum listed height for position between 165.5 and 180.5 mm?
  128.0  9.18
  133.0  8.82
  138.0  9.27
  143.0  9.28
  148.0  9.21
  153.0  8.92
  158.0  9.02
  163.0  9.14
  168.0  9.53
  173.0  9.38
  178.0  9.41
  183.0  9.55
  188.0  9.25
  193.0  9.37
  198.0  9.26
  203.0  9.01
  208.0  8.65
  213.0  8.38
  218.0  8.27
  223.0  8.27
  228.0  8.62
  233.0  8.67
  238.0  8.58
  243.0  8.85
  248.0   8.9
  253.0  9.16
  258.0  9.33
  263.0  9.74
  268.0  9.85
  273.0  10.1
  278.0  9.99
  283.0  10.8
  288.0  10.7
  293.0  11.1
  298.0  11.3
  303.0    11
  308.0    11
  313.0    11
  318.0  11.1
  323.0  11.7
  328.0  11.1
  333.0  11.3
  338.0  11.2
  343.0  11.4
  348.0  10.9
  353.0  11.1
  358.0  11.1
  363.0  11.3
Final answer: 9.38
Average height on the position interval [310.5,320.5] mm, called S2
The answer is 11.1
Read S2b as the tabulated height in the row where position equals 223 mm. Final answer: 8.27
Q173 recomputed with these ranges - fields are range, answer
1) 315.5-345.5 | 11.1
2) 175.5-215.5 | 8.38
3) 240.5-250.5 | 8.85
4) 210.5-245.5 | 8.27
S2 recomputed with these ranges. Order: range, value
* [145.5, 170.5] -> 9.16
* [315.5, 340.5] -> 11.3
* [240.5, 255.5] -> 8.97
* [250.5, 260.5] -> 9.24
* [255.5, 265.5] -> 9.54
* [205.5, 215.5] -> 8.52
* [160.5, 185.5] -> 9.4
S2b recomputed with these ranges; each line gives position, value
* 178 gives 9.41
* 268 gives 9.85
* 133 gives 8.82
